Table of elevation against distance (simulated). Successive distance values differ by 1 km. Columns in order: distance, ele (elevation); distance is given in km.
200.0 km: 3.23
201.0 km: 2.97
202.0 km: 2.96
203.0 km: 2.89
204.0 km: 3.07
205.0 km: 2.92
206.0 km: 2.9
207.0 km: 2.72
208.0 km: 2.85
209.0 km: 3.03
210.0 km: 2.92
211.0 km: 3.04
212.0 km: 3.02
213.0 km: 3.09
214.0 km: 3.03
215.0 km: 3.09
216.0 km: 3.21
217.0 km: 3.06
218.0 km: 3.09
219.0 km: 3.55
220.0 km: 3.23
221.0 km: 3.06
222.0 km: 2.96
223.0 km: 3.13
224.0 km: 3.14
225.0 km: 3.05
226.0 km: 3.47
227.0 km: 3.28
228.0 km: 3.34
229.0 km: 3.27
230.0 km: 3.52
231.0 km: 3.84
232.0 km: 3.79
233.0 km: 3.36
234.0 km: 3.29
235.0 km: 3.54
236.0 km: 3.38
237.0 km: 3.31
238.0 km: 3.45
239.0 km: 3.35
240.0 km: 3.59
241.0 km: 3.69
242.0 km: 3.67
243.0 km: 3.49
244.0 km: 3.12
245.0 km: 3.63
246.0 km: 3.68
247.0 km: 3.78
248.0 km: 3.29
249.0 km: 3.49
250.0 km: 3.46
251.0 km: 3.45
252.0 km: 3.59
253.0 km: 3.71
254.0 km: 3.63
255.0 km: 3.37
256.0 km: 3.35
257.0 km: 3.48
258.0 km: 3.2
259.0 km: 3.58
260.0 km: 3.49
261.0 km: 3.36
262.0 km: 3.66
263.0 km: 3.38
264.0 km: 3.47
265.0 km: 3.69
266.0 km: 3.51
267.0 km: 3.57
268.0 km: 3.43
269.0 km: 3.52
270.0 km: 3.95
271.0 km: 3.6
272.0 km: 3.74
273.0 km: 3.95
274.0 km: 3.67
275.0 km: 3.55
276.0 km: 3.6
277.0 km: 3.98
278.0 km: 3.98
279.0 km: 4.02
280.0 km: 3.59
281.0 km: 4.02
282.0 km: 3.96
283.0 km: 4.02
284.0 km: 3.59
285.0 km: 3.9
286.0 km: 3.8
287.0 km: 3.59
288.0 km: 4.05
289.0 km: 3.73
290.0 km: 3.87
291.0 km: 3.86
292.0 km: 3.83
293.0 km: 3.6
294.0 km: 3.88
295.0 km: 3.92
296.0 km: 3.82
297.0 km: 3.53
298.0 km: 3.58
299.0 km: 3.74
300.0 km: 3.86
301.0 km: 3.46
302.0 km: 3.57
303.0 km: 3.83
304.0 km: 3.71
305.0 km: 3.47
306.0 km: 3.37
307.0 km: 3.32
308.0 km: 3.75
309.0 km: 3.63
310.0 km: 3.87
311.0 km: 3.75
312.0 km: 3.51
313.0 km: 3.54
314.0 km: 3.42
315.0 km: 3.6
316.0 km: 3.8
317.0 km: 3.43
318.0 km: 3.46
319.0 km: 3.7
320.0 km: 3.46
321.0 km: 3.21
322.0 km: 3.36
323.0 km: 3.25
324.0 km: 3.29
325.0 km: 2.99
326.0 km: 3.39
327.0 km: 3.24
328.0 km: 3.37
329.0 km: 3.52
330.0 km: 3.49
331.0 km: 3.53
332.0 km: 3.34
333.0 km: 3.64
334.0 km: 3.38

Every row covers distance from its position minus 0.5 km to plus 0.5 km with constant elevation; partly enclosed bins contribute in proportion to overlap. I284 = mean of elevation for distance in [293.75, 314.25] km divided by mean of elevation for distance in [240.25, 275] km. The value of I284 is 1.03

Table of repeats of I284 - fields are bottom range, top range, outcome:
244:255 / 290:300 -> 1.06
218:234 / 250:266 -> 1.05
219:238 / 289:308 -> 1.10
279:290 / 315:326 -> 0.89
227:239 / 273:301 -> 1.10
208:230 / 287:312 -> 1.18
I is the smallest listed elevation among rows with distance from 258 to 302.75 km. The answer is 3.2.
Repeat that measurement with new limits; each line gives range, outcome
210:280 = 2.92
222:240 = 2.96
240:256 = 3.12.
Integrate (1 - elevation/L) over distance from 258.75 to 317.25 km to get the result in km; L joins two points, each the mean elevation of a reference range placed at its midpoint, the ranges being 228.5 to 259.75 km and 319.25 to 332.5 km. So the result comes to -4.65 km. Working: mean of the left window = 3.5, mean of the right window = 3.35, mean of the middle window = 3.69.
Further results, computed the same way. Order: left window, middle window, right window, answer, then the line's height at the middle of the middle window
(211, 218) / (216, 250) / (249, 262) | -1.3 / 3.26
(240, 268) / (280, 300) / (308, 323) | -1.5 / 3.53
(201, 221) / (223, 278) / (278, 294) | -1.0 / 3.46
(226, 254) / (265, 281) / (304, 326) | -1.0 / 3.49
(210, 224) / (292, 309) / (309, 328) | -1.3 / 3.4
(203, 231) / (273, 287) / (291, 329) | -1.6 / 3.42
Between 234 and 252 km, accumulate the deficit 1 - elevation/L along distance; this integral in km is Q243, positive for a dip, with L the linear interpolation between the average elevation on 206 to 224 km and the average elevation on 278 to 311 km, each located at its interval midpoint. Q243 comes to -1.02 km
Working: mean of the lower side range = 3.06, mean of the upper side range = 3.75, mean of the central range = 3.49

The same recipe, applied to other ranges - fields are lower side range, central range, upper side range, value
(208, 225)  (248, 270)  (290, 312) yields -0.7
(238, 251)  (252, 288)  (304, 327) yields -1.6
